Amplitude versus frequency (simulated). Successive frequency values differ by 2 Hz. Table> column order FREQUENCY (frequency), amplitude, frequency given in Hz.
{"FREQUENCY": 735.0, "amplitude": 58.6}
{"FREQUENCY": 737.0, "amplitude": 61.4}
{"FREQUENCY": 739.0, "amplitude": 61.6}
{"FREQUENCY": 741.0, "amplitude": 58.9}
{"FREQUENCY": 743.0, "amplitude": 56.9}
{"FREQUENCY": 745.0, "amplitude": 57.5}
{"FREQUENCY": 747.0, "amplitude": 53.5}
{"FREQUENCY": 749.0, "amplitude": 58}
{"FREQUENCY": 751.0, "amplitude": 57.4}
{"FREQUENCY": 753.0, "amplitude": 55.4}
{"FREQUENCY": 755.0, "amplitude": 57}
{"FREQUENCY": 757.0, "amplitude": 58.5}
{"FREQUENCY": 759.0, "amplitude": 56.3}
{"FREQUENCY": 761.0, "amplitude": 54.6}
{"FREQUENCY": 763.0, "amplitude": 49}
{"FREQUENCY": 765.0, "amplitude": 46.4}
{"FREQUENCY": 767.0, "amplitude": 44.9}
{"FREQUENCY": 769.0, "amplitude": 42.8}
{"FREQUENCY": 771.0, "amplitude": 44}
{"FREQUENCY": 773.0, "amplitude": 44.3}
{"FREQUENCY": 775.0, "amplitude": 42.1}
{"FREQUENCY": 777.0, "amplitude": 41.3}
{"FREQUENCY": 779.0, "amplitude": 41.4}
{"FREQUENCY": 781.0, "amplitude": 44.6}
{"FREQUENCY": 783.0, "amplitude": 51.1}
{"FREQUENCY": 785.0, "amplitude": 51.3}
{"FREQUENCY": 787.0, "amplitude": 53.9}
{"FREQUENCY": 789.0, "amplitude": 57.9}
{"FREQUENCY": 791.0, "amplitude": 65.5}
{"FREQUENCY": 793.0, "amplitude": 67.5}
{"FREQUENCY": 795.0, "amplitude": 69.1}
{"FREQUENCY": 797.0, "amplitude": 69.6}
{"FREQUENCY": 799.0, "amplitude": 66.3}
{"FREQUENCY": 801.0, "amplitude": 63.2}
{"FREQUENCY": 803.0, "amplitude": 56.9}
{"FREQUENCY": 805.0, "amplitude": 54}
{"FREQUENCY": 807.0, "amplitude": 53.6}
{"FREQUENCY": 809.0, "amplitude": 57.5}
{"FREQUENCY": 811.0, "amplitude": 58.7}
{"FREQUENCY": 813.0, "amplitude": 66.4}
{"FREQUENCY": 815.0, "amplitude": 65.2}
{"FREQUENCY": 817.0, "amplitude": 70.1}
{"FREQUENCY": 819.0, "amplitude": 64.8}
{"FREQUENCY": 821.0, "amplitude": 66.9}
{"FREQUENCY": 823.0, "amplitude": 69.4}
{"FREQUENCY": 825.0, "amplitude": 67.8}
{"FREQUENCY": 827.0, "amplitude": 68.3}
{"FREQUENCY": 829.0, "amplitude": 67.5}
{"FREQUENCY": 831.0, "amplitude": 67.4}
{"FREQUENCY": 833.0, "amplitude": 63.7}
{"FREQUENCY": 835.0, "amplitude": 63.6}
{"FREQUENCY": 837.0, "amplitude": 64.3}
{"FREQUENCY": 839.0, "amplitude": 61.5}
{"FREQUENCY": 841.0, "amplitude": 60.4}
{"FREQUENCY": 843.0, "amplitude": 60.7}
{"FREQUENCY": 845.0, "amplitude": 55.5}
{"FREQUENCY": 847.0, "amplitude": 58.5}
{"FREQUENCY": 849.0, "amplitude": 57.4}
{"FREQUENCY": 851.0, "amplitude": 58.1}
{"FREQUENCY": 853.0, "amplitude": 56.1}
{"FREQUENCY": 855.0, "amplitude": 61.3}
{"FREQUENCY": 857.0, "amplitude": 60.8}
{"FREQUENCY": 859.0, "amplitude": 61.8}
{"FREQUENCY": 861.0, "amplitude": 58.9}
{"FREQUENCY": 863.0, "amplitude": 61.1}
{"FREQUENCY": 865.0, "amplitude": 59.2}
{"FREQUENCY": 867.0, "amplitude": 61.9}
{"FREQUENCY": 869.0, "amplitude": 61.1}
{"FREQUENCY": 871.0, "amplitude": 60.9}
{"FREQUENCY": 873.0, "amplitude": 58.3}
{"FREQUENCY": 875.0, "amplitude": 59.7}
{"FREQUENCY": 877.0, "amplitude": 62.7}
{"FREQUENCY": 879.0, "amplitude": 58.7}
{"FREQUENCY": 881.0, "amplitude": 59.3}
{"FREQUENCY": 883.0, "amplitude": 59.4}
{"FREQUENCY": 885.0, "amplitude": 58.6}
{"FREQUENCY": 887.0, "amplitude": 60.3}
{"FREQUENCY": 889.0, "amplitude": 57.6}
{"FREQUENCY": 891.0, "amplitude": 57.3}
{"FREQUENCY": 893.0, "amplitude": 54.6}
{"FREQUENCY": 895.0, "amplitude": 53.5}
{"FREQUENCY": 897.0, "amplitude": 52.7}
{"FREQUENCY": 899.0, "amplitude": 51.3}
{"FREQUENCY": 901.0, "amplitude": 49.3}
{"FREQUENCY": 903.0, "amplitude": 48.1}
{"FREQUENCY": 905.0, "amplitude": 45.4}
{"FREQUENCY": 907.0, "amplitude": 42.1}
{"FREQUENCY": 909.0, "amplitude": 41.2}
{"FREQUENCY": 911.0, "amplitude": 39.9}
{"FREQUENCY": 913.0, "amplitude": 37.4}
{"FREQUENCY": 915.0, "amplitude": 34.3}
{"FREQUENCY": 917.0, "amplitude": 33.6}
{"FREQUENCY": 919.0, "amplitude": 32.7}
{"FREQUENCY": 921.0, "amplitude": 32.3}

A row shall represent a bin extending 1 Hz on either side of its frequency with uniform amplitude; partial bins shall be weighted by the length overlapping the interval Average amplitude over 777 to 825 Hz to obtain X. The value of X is 60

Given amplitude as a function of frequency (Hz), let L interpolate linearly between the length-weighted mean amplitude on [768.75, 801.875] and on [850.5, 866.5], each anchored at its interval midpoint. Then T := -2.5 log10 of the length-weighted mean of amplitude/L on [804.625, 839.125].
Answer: -0.13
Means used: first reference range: 54.1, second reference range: 59.8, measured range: 64.2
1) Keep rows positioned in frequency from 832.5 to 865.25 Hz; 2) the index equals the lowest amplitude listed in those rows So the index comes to 55.5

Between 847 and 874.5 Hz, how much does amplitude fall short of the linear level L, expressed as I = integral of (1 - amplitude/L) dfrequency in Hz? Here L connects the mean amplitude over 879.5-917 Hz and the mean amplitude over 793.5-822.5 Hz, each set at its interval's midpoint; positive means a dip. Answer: -2.2 Hz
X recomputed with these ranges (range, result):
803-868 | 61.9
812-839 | 66.4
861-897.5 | 58.8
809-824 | 65.4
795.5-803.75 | 64.5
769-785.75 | 44.8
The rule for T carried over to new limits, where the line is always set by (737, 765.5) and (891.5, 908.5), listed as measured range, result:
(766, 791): 0.16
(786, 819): -0.16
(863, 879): -0.19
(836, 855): -0.14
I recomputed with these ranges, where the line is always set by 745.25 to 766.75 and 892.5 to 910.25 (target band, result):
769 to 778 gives 1.8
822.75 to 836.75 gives -4.1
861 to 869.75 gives -1.9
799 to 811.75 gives -1.4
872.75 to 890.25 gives -3.6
